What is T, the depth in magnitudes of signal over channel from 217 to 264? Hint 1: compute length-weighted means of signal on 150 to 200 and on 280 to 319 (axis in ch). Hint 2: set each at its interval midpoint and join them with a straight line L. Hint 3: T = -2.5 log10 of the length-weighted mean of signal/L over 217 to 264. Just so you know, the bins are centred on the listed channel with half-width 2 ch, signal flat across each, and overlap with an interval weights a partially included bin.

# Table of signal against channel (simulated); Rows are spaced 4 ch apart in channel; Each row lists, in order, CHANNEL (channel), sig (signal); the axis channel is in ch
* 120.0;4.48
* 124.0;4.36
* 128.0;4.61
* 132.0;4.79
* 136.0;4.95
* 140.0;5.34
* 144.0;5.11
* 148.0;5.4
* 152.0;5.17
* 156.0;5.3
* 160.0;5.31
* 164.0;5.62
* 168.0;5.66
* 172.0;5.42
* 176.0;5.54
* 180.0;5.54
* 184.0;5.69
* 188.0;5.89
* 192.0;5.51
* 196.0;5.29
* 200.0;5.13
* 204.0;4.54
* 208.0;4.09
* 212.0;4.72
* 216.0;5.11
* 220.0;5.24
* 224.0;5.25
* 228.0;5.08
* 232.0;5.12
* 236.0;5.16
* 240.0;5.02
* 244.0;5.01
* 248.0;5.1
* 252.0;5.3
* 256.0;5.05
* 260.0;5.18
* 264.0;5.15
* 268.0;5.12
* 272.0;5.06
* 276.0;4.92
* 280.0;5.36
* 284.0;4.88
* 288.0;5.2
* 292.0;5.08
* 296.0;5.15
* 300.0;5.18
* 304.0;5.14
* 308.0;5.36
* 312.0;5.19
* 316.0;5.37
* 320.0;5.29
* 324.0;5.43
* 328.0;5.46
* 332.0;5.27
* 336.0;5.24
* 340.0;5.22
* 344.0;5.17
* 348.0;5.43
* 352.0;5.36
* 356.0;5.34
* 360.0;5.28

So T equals 0.039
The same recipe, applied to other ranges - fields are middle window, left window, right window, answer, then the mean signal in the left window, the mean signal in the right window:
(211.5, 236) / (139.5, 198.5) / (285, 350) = 0.055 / 5.45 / 5.26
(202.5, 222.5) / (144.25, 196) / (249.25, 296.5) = 0.124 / 5.48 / 5.12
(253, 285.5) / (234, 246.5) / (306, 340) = 0.011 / 5.06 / 5.32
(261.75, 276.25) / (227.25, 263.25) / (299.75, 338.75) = 0.020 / 5.12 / 5.3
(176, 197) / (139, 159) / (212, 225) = -0.082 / 5.26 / 5.12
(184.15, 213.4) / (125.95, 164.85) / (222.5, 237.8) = 0.016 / 5.15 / 5.15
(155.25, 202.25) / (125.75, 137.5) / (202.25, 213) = -0.203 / 4.77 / 4.42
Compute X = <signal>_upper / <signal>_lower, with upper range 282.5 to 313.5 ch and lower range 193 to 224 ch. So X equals 1.05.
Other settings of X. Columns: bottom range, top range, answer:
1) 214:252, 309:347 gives 1.03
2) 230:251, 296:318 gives 1.03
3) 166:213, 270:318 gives 0.98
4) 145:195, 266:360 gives 0.95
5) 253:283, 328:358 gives 1.04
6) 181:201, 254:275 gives 0.92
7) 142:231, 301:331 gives 1.01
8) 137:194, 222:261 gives 0.94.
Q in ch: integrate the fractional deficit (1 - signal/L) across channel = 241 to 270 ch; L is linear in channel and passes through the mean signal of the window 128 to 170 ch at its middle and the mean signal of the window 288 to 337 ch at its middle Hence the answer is 0.69 ch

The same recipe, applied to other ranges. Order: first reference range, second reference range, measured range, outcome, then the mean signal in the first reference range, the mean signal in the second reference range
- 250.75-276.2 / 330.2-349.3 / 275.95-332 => -0.4 ch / 5.12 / 5.26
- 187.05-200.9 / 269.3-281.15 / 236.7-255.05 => 0.4 ch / 5.45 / 5.1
